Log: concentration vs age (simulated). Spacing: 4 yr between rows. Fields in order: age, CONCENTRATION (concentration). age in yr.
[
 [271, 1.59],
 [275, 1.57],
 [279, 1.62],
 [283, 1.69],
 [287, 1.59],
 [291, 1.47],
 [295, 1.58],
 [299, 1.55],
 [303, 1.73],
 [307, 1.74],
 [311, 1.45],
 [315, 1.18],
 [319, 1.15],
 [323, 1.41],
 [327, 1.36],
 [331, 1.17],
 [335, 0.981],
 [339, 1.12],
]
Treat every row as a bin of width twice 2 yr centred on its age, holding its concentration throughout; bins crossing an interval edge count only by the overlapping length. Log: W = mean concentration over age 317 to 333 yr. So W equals 1.27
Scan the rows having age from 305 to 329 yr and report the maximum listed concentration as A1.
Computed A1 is 1.74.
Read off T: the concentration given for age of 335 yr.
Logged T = 0.981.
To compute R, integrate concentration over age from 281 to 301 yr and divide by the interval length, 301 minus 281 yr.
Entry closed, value 1.58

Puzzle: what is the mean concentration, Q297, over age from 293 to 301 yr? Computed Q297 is 1.56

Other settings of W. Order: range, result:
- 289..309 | 1.61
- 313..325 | 1.25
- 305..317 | 1.46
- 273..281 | 1.6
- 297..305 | 1.64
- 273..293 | 1.59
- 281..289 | 1.64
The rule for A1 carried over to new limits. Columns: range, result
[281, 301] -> 1.69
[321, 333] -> 1.41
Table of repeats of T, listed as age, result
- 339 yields 1.12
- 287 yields 1.59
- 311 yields 1.45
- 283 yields 1.69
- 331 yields 1.17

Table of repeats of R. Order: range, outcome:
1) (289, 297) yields 1.52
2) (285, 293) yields 1.53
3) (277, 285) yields 1.66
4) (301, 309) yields 1.73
